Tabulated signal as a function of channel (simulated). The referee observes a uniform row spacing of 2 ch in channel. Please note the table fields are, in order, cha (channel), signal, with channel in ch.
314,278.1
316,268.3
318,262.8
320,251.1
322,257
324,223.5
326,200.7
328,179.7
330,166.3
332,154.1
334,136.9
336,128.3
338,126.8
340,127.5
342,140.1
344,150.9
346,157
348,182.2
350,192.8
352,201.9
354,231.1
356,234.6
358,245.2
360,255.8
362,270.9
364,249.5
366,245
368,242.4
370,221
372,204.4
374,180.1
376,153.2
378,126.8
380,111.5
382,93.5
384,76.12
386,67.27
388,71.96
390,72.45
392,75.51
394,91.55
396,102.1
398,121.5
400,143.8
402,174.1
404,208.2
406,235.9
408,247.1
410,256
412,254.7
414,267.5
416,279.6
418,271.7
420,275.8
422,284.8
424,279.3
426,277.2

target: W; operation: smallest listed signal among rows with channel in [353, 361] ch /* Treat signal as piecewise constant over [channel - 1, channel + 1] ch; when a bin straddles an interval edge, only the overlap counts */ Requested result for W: 231.1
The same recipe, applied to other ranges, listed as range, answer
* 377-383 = 93.5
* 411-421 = 254.7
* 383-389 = 67.27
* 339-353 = 127.5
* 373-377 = 153.2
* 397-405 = 121.5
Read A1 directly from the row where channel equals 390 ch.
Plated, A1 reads 72.45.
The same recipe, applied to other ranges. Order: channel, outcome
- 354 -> 231.1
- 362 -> 270.9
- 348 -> 182.2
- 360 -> 255.8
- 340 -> 127.5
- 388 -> 71.96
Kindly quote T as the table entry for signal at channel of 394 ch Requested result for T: 91.55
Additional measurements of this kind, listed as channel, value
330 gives 166.3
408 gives 247.1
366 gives 245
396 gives 102.1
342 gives 140.1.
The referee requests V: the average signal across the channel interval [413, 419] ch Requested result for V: 273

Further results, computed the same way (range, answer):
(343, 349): 163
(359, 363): 263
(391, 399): 97.7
